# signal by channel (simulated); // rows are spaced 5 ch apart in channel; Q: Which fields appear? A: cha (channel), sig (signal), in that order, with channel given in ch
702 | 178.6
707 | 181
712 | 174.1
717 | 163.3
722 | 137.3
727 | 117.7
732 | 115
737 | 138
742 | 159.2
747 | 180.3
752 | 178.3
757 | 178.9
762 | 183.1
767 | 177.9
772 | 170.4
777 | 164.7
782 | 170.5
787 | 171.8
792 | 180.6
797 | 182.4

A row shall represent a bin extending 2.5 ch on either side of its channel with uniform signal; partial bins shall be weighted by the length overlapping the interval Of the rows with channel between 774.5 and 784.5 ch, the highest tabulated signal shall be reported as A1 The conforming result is 170.5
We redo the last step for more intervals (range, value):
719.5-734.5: 137.3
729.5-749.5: 180.3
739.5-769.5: 183.1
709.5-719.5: 174.1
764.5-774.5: 177.9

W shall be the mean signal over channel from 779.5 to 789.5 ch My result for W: 171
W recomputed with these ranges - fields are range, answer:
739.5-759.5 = 174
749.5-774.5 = 178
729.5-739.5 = 126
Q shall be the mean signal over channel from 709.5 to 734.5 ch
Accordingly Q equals 141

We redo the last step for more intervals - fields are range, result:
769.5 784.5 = 169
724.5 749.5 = 142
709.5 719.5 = 169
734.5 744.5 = 149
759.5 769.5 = 180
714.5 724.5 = 150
